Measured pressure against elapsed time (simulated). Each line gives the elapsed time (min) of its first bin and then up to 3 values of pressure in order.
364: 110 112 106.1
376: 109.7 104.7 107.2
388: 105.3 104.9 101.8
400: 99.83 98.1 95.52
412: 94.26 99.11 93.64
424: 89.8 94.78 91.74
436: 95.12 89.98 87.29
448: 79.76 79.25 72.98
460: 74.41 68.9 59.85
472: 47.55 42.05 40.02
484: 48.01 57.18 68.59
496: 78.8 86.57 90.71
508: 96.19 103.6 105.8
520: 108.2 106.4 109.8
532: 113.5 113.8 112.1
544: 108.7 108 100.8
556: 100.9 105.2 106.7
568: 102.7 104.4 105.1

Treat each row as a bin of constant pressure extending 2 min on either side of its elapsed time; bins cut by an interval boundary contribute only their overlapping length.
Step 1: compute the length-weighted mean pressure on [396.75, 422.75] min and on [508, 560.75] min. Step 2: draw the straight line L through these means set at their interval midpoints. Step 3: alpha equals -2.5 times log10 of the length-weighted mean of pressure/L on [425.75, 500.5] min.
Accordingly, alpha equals 0.374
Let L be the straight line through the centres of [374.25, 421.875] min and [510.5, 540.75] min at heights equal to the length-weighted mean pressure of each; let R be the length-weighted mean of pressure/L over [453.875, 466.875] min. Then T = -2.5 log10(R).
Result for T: 0.420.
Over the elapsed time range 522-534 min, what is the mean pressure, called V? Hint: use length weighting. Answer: 110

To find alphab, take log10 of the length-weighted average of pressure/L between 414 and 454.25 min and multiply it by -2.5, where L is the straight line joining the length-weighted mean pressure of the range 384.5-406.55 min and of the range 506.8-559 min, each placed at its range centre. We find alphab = 0.15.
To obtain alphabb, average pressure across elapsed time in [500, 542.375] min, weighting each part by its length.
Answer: 105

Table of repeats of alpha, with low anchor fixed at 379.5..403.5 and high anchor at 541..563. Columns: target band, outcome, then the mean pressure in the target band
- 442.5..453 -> 0.26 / 82.1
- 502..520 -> 0.05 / 100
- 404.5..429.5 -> 0.10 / 94.7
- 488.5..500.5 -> 0.37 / 74.3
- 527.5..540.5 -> -0.08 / 113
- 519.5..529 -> -0.03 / 108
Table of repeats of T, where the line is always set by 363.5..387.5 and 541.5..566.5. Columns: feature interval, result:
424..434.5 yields 0.16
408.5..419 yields 0.12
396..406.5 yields 0.09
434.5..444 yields 0.17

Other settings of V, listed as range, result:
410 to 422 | 95.7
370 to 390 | 107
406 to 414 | 94.9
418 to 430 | 92.7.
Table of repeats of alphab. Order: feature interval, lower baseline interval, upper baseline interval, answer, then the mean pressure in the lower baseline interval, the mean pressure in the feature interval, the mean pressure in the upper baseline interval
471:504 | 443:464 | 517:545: 0.46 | 77.4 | 60.9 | 110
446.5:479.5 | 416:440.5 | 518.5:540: 0.47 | 93.2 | 64.2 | 111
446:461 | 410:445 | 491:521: 0.21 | 93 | 76.7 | 92.6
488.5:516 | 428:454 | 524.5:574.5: 0.14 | 87.8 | 87.1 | 107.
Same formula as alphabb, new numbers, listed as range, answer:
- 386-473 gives 87.9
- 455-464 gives 72.7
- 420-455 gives 88.3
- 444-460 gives 78.2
